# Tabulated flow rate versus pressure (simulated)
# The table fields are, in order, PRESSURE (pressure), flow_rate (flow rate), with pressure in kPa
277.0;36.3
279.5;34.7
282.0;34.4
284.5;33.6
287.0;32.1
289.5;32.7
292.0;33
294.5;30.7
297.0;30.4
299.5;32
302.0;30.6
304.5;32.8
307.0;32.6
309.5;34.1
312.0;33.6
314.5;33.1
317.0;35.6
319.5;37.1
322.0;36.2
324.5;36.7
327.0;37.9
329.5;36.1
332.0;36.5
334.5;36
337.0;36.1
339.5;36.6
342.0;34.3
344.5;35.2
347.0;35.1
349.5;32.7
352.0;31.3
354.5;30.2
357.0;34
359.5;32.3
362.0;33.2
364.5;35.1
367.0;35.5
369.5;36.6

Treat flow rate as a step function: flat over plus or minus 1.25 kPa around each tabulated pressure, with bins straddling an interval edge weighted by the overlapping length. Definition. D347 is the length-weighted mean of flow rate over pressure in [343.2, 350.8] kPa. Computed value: 34.3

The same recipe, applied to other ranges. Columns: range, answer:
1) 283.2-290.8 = 32.8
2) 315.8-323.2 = 36.3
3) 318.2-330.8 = 36.8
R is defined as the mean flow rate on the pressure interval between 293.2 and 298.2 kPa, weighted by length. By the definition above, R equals 30.6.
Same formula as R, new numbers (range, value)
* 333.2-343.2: 35.8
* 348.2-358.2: 32.1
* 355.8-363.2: 33.2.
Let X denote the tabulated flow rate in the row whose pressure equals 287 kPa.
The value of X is 32.1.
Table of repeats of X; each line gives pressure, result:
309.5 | 34.1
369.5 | 36.6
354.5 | 30.2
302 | 30.6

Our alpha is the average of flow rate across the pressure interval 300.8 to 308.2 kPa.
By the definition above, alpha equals 32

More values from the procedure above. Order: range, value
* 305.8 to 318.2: 33.8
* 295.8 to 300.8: 31.2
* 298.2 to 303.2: 31.3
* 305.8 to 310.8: 33.4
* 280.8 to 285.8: 34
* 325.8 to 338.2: 36.5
